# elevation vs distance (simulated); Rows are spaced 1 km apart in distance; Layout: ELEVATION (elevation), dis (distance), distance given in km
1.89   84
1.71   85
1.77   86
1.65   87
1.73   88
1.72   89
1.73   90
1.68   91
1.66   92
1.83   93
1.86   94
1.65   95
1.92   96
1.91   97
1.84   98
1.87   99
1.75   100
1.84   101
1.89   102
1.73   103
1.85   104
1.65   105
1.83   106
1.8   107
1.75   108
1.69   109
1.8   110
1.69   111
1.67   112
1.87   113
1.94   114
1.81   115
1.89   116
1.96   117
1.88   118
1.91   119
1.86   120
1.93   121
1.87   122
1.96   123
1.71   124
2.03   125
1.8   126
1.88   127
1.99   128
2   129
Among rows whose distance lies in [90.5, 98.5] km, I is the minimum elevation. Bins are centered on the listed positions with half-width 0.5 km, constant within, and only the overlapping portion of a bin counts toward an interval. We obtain 1.65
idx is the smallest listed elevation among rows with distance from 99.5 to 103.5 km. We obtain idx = 1.73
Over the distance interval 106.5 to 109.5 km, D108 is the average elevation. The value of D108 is 1.75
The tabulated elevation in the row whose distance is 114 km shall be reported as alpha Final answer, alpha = 1.94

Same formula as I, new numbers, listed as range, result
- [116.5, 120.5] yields 1.86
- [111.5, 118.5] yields 1.67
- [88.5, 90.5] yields 1.72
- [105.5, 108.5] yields 1.75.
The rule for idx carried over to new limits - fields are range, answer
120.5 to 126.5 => 1.71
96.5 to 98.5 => 1.84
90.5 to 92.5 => 1.66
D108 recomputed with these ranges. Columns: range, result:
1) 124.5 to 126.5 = 1.92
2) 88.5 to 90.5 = 1.73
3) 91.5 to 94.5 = 1.78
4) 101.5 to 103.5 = 1.81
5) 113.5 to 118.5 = 1.9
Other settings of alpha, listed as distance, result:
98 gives 1.84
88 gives 1.73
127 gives 1.88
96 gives 1.92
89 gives 1.72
